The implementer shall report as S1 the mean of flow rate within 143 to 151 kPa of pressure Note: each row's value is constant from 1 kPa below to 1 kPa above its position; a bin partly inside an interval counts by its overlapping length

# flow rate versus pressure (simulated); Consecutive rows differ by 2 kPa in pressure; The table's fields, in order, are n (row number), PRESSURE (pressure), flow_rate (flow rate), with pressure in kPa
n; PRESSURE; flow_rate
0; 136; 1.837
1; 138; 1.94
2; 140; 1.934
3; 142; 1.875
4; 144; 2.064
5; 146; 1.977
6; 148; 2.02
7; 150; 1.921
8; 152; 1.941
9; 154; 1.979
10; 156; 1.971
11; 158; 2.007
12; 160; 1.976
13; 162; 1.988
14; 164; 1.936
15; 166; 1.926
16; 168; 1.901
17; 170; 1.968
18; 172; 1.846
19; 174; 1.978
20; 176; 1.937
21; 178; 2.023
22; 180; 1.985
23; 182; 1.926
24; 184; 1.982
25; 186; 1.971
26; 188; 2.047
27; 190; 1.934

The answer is 2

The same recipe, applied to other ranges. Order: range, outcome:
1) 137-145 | 1.95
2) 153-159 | 1.99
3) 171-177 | 1.92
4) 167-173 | 1.91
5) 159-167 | 1.96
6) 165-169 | 1.91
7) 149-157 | 1.95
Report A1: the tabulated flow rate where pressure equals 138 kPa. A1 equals 1.94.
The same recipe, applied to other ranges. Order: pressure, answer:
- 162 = 1.988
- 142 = 1.875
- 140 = 1.934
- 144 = 2.064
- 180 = 1.985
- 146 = 1.977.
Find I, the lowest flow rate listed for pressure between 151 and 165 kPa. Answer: 1.936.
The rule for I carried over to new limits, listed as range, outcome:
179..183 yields 1.926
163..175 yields 1.846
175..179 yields 1.937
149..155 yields 1.921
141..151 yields 1.875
